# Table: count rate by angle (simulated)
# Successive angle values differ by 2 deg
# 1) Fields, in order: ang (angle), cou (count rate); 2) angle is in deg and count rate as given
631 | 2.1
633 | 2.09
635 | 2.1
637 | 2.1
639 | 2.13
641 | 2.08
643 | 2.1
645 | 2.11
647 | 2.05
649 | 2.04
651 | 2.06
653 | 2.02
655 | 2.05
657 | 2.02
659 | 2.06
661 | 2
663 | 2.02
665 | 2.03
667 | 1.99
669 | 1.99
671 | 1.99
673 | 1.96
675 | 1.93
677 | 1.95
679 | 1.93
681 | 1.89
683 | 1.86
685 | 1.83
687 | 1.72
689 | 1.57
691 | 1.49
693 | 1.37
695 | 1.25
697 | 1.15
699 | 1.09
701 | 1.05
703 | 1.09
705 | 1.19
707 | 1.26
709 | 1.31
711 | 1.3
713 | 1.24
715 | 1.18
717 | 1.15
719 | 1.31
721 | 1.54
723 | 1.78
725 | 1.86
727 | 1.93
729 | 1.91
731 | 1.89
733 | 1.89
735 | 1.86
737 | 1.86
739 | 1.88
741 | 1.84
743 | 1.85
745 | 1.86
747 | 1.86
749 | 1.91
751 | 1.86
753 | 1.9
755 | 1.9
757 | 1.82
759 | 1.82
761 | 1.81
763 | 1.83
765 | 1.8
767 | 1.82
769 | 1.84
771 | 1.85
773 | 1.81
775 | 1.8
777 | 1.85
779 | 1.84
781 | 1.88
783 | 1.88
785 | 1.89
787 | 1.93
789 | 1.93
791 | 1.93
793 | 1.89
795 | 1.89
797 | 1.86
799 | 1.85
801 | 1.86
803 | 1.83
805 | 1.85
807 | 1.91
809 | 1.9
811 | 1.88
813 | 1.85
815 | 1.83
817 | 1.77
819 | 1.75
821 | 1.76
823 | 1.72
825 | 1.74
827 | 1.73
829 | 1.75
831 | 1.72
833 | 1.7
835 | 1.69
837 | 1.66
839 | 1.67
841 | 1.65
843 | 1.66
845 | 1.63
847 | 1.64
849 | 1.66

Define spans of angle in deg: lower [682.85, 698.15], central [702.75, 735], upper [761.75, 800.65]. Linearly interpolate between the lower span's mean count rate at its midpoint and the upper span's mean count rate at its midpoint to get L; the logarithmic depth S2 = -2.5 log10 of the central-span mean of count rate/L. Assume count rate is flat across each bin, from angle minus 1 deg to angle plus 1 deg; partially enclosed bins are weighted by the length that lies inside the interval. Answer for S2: 0.079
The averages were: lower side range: 1.51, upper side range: 1.86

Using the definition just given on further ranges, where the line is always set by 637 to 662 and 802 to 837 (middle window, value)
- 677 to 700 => 0.26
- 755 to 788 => 0.01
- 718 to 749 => 0.07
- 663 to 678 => 0.03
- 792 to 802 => -0.03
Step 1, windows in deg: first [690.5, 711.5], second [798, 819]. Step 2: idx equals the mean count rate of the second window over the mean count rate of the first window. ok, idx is 1.51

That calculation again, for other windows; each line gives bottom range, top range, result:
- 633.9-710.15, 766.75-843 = 1.02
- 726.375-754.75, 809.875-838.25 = 0.93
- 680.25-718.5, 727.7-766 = 1.36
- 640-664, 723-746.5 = 0.91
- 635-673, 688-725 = 0.64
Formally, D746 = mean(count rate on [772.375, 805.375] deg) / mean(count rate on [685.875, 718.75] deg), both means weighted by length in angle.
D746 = 1.5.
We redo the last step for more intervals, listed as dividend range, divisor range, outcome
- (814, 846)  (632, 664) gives 0.83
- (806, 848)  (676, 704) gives 1.15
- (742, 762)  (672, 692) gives 1.03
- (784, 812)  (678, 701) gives 1.23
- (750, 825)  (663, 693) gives 1.00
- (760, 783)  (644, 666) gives 0.90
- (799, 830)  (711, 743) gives 1.08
